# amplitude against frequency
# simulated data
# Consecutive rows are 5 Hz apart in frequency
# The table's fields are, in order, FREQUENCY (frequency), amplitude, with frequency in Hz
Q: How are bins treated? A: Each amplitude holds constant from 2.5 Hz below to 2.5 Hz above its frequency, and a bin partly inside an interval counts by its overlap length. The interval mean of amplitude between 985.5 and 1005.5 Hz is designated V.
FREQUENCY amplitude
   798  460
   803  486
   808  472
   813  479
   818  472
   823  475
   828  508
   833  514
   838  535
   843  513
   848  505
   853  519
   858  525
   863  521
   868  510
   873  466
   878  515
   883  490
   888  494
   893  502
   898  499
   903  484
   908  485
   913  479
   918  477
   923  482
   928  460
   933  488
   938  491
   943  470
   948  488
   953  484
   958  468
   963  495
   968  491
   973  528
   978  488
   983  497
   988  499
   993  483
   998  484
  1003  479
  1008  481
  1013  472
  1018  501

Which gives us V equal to 486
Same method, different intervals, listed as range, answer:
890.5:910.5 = 492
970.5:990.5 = 503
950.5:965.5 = 482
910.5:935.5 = 477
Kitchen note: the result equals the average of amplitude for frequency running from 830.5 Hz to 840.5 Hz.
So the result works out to 524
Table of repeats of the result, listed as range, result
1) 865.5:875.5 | 488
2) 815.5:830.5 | 485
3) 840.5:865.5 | 517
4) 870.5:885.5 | 490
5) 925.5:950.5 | 479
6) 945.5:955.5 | 486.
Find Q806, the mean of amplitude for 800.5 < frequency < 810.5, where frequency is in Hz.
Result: 479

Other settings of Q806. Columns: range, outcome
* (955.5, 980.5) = 494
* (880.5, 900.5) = 496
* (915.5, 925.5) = 480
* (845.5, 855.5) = 512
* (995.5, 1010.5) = 481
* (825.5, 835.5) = 511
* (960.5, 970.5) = 493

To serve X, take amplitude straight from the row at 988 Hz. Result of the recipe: 499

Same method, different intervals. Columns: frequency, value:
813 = 479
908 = 485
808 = 472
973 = 528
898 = 499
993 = 483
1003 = 479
